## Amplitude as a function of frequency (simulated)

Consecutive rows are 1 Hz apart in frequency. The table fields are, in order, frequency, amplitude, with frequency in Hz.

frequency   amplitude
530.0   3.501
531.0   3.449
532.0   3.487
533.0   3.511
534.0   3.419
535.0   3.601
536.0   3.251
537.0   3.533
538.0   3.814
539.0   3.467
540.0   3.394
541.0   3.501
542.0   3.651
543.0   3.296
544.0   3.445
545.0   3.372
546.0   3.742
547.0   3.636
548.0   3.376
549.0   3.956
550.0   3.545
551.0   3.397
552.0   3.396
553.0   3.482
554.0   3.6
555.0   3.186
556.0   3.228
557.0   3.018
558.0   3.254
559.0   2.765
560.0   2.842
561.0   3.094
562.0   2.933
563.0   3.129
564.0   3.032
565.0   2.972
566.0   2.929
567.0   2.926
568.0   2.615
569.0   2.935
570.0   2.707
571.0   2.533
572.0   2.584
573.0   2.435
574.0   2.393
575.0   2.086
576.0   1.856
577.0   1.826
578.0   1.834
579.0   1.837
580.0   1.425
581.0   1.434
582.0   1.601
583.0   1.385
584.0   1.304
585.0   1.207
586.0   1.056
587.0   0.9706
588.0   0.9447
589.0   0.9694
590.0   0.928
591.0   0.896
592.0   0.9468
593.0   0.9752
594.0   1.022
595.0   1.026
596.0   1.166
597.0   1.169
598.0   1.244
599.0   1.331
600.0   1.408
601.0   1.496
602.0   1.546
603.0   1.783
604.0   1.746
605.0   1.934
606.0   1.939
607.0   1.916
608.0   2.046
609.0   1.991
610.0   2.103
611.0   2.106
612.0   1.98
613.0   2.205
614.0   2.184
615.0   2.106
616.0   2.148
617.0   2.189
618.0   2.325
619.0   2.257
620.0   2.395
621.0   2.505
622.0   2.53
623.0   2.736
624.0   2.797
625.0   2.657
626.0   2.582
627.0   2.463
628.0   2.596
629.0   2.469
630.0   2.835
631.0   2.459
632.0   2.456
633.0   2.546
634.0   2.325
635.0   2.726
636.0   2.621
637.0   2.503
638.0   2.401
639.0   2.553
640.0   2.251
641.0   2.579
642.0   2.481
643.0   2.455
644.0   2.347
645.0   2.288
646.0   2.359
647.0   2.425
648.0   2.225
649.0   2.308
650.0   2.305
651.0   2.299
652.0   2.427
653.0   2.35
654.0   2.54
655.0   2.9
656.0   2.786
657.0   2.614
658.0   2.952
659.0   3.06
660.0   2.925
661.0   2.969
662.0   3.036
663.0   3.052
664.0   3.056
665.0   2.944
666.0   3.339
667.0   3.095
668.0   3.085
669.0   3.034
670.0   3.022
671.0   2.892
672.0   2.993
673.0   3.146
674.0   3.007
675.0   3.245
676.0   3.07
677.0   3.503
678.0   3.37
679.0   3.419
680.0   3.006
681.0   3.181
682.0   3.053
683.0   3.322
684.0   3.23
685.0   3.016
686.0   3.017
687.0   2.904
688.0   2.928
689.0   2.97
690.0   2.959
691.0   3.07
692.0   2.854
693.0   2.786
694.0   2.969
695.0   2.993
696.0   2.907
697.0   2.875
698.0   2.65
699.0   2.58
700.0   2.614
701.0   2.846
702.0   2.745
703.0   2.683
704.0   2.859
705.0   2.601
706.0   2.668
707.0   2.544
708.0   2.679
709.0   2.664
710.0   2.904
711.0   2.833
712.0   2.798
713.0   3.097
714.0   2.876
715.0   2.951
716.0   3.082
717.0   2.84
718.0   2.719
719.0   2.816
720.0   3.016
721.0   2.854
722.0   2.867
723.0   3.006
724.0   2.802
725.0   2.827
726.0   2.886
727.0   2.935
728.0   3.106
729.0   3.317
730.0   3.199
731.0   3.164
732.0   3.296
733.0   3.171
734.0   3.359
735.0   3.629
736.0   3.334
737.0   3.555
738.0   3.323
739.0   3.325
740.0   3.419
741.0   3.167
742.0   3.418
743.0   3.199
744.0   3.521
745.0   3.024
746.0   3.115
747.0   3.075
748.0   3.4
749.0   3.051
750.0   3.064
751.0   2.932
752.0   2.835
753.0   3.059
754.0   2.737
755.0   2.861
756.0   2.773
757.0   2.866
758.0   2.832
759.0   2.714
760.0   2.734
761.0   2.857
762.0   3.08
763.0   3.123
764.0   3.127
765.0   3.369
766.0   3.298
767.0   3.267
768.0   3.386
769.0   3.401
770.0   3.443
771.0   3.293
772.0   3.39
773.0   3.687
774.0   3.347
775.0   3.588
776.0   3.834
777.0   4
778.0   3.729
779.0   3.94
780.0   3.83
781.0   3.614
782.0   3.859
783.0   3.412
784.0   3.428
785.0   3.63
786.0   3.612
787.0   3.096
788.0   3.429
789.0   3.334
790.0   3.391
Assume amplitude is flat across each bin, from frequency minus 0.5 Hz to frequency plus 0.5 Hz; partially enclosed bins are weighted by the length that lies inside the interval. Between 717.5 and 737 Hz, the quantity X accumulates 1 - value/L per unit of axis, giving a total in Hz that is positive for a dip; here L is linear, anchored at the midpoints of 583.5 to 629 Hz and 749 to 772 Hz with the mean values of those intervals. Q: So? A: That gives -2.09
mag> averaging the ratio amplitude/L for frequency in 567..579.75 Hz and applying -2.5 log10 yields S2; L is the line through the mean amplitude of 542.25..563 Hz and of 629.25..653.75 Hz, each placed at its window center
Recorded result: 0.33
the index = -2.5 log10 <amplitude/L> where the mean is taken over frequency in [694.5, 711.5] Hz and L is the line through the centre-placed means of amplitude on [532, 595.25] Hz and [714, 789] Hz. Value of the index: 0.12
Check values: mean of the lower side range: 2.59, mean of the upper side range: 3.22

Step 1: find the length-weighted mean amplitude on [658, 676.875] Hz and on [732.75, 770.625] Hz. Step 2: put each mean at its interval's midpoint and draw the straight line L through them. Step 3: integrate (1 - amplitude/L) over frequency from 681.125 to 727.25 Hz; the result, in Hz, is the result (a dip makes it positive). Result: 3.4 Hz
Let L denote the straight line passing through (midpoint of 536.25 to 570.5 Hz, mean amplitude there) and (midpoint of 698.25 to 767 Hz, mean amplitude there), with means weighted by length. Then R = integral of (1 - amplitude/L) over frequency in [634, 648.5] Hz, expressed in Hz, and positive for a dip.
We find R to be 3.23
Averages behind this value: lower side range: 3.27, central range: 2.44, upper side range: 3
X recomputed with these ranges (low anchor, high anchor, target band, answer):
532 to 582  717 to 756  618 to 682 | 6.9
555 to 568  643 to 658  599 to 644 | 6.1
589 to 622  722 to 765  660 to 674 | -4.3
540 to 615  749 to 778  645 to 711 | -2.5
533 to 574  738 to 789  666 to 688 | 0.9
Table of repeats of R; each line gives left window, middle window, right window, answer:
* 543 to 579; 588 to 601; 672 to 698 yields 8.2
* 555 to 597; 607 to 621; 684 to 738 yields 0.8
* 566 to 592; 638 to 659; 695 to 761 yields -1.2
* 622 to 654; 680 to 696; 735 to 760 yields -1.4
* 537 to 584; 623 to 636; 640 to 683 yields 1.2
